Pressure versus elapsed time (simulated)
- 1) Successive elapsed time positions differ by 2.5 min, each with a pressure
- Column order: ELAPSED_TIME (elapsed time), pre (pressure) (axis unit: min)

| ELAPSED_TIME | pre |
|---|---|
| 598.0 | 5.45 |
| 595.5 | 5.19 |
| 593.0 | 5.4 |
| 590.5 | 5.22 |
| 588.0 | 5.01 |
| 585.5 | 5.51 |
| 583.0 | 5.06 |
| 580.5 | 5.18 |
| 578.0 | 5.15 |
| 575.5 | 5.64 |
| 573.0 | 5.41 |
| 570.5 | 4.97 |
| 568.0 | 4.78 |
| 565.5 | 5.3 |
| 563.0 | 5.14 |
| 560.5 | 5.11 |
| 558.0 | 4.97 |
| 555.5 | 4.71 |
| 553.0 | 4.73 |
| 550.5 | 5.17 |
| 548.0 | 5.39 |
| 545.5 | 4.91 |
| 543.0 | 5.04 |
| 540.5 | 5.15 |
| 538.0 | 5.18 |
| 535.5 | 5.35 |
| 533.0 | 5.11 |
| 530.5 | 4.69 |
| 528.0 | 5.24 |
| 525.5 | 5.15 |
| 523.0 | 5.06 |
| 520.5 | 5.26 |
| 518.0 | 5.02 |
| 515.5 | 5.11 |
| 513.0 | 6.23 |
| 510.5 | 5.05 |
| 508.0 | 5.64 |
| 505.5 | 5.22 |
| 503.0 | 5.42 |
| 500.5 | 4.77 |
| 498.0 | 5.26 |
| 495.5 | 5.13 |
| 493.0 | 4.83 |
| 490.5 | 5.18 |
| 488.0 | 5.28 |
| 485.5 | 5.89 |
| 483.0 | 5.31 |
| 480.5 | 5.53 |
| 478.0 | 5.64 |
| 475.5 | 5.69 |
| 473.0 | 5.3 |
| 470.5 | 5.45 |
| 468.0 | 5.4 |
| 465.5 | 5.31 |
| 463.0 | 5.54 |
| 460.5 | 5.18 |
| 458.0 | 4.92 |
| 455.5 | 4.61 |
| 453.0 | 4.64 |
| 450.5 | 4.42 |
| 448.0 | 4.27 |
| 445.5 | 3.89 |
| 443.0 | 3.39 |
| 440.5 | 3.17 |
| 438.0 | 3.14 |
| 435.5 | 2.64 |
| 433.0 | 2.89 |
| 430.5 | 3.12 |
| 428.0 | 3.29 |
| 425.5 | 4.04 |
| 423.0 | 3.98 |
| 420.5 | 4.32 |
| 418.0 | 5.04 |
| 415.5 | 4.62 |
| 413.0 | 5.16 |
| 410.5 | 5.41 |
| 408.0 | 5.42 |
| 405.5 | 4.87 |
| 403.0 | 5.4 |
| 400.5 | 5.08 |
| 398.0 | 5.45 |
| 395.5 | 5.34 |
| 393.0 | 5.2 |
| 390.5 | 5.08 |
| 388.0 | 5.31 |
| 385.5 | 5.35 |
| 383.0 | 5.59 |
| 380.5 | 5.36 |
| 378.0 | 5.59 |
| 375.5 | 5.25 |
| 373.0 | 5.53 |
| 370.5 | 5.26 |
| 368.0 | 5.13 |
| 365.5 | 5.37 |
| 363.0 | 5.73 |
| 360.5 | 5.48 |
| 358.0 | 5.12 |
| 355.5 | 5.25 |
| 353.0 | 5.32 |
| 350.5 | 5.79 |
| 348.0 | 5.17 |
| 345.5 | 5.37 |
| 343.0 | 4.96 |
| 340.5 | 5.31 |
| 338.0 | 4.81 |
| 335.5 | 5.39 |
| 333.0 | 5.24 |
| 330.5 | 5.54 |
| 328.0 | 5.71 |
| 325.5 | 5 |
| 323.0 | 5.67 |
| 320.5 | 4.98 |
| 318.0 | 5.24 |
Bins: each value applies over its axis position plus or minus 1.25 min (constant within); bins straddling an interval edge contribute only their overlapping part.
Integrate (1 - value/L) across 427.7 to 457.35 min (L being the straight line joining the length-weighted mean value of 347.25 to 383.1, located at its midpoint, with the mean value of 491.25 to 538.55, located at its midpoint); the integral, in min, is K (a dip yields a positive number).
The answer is 9.14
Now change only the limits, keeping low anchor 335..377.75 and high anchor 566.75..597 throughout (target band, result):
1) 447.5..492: 0.4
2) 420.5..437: 5.9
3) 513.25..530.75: 0.3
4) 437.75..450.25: 3.8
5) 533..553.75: 0.4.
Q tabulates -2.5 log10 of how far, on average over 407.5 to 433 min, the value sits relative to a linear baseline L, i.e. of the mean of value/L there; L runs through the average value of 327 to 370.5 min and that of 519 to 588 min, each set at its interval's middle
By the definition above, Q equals 0.21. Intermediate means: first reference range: 5.33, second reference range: 5.12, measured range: 4.34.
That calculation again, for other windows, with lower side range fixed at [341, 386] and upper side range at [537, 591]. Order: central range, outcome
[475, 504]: -0.021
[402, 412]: 0.009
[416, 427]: 0.216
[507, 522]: -0.040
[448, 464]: 0.092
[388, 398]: 0.017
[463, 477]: -0.042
